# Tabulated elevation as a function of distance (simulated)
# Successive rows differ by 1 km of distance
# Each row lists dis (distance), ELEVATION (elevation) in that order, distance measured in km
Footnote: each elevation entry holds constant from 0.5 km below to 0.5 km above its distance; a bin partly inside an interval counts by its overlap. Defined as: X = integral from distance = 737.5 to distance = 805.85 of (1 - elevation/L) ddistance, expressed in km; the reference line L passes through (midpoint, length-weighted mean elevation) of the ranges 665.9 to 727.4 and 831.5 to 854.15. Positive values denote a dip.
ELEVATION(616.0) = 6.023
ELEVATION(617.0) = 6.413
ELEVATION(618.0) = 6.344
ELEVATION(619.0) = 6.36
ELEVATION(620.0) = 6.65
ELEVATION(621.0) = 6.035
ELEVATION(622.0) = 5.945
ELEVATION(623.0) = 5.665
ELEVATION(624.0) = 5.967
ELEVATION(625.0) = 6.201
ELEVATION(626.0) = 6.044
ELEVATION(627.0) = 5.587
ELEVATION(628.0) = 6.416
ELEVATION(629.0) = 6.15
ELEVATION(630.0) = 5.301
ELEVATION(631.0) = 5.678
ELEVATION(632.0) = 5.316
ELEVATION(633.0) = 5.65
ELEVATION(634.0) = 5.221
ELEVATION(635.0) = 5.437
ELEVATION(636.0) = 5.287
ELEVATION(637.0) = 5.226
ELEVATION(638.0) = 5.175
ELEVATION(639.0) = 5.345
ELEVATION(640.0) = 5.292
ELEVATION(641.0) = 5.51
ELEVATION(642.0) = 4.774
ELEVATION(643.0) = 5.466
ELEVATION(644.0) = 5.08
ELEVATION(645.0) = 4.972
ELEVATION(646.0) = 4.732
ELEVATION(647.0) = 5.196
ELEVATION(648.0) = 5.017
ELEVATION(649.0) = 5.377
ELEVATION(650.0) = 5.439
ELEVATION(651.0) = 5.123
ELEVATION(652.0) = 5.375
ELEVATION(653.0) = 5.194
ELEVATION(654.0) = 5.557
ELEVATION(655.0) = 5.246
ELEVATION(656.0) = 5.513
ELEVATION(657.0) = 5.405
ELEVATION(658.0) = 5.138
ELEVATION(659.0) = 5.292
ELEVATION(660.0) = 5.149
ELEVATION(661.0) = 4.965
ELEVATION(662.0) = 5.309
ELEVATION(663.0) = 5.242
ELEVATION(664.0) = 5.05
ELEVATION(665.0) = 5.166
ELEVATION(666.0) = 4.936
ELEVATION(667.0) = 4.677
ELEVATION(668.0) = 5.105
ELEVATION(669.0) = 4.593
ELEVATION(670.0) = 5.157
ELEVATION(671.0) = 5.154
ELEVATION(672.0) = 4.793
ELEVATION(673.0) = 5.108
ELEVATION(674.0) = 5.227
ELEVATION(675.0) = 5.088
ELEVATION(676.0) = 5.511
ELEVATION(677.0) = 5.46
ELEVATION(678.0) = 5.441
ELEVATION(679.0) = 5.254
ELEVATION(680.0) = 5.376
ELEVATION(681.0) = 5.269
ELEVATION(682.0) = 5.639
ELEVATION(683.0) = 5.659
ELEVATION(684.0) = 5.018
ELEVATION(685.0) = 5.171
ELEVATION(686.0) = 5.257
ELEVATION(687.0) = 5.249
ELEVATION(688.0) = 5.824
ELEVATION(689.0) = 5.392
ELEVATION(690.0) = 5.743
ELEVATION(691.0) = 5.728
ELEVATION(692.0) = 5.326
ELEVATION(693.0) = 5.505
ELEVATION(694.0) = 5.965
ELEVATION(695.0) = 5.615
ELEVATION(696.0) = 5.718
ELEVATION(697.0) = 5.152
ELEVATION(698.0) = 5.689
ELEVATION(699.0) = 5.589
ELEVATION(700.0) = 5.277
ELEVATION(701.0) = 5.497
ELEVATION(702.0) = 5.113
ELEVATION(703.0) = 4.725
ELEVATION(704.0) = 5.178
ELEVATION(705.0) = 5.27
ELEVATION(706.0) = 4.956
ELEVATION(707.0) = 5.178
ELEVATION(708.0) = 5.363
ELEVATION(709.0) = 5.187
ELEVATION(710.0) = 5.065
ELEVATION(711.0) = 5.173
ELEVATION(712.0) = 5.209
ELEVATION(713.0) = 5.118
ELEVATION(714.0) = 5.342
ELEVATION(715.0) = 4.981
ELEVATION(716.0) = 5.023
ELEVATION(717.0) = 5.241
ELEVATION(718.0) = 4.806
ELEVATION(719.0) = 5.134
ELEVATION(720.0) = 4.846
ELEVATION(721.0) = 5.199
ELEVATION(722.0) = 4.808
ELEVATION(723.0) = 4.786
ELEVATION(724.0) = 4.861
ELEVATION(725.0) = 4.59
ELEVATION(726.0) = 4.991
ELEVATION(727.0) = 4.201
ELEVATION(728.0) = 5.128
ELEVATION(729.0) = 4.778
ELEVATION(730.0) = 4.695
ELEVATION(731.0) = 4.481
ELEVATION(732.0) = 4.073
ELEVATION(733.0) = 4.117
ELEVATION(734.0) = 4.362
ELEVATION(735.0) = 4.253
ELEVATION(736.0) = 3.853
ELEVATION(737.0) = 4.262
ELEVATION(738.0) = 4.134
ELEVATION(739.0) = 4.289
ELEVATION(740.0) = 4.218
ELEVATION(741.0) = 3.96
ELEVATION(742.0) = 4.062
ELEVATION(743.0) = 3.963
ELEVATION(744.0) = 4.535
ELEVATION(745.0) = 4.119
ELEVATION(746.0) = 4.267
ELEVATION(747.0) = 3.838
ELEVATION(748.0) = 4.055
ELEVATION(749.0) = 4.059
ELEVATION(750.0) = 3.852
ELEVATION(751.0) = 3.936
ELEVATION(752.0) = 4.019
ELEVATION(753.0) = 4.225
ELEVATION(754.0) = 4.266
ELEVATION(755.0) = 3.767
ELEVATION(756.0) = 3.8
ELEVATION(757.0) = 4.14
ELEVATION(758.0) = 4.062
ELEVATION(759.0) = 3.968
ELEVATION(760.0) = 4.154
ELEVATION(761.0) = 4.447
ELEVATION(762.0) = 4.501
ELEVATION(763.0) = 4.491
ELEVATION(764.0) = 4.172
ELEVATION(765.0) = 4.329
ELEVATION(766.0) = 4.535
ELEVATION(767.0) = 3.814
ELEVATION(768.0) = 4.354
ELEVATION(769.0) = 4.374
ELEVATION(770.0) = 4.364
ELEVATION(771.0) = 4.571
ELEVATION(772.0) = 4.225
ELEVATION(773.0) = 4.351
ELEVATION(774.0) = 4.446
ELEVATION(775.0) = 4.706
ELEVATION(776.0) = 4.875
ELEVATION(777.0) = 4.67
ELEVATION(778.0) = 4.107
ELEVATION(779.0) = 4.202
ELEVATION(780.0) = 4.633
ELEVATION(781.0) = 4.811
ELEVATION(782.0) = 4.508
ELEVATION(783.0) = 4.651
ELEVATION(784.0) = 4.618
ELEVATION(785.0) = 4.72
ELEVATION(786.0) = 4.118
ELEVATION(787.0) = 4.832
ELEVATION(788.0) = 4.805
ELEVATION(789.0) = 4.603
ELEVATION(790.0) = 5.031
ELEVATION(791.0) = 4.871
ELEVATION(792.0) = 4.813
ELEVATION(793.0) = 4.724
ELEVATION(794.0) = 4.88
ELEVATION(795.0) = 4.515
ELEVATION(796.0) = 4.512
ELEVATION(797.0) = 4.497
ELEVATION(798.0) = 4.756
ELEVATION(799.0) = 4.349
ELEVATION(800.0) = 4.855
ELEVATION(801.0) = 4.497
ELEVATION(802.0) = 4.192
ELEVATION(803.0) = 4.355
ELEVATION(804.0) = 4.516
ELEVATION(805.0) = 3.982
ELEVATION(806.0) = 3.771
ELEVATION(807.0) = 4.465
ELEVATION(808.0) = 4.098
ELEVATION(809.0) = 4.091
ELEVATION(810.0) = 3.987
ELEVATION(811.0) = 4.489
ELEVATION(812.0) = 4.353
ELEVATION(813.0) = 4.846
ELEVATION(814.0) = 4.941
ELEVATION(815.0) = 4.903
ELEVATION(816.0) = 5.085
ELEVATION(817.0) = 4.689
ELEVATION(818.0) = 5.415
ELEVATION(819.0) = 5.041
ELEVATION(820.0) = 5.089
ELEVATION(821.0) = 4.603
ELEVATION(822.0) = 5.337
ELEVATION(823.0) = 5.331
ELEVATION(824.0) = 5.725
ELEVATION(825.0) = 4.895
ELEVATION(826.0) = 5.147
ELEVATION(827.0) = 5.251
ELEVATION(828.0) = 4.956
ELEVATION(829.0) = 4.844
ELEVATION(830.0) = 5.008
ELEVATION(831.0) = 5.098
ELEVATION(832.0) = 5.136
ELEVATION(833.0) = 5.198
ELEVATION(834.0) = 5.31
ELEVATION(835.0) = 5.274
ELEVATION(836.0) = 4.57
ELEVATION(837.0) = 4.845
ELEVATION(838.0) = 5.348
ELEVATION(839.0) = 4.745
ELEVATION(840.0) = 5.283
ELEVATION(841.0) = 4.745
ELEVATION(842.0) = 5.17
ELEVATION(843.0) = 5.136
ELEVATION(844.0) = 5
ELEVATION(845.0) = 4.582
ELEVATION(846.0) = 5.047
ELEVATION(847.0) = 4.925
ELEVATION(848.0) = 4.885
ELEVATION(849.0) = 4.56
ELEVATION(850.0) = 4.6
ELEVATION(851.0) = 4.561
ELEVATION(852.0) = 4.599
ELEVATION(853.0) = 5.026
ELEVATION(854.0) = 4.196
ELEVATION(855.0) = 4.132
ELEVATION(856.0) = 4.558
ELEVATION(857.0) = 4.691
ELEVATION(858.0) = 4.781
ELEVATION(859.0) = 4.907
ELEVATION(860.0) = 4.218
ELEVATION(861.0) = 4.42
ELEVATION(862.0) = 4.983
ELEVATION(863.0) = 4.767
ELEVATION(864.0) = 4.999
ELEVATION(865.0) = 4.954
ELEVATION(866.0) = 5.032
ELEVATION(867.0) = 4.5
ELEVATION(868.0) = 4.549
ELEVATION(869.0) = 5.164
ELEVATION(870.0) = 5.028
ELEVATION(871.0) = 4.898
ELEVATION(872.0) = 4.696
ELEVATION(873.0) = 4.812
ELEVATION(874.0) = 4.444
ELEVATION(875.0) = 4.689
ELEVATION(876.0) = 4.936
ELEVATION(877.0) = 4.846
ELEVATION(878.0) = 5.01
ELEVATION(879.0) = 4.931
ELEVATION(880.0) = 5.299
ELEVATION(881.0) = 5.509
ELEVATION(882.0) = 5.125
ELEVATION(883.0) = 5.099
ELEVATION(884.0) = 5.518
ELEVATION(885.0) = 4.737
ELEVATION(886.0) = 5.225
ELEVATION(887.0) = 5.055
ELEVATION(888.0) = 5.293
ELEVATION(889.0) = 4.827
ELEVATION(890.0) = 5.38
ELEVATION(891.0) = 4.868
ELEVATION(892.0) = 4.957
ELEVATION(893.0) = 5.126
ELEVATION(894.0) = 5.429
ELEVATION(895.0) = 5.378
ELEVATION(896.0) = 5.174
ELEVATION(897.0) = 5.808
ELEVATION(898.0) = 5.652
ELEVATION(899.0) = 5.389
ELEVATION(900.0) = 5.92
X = 9.3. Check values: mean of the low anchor 5.21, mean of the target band 4.36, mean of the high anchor 4.91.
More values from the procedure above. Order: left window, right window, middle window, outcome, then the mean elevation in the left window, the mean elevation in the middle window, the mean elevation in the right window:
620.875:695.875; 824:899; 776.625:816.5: 4.29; 5.36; 4.54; 4.96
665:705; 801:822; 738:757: 3.34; 5.31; 4.07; 4.56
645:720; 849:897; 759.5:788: 3.50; 5.25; 4.46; 4.9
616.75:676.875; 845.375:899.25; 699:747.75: 4.82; 5.4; 4.72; 4.93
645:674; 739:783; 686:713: -3.22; 5.14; 5.37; 4.26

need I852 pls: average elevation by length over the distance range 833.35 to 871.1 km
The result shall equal 4.82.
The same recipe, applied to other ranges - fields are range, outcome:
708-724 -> 5.06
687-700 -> 5.58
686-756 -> 4.8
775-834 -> 4.72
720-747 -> 4.42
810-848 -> 4.99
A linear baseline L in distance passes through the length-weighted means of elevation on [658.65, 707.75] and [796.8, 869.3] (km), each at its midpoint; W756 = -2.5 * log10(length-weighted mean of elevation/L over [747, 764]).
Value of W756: 0.223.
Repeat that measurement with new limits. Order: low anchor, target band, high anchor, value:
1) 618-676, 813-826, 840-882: -0.04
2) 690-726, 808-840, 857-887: 0.01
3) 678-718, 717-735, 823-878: 0.12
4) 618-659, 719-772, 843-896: 0.21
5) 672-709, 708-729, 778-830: 0.04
